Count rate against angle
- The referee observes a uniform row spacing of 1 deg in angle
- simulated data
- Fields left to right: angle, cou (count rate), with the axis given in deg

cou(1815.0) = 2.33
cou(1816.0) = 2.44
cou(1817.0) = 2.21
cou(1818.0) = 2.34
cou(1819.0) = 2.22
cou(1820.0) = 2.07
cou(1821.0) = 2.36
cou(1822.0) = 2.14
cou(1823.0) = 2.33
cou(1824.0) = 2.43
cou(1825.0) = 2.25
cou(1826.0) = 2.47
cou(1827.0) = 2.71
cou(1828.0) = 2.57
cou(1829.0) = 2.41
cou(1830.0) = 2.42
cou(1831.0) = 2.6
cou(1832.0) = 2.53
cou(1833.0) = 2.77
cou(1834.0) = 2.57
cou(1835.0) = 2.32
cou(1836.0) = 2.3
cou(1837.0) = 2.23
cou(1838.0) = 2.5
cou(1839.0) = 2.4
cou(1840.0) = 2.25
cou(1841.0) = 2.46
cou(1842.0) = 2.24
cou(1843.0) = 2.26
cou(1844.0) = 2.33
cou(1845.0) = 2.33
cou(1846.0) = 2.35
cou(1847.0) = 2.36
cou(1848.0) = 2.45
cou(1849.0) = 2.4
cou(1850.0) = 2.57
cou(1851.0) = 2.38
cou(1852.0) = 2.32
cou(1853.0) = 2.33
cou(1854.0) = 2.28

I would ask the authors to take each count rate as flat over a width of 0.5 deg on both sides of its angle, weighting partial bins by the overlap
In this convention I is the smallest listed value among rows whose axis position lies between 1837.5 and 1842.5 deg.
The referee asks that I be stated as 2.24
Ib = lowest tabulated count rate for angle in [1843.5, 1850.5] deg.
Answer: 2.33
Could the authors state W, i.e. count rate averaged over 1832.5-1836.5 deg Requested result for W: 2.49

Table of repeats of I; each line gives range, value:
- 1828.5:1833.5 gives 2.41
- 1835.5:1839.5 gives 2.23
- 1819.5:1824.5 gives 2.07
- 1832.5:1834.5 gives 2.57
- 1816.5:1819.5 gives 2.21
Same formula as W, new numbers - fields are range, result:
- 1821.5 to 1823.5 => 2.24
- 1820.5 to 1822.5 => 2.25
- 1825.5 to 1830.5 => 2.52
